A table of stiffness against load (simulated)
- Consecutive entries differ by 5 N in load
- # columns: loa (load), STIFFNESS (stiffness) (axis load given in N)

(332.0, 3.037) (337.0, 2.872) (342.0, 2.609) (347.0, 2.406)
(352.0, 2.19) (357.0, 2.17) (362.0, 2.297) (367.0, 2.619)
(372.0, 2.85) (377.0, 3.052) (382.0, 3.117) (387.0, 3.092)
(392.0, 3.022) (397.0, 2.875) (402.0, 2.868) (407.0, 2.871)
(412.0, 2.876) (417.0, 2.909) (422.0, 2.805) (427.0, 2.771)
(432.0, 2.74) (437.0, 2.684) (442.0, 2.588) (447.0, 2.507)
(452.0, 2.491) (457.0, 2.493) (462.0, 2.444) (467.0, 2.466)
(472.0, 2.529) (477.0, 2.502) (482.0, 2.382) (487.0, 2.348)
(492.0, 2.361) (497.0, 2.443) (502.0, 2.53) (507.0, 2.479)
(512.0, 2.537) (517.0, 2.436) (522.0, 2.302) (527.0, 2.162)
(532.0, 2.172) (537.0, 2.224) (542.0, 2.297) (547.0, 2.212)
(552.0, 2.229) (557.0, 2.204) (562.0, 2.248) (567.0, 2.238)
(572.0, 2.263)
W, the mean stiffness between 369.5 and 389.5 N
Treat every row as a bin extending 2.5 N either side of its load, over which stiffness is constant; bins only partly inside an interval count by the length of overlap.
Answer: 3.03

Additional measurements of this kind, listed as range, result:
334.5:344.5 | 2.74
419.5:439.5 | 2.75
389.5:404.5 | 2.92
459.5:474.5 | 2.48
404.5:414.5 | 2.87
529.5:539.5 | 2.2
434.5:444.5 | 2.64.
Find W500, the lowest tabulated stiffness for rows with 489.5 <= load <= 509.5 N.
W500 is 2.361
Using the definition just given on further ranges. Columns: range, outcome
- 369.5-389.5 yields 2.85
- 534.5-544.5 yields 2.224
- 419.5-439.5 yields 2.684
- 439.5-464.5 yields 2.444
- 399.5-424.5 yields 2.805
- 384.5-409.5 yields 2.868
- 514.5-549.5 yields 2.162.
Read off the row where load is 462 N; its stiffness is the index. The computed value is 2.444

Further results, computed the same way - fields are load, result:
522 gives 2.302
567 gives 2.238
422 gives 2.805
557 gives 2.204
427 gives 2.771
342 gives 2.609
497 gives 2.443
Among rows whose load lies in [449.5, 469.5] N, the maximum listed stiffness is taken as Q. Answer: 2.493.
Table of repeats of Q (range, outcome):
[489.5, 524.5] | 2.537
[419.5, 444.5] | 2.805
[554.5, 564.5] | 2.248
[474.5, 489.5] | 2.502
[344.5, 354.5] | 2.406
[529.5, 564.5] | 2.297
